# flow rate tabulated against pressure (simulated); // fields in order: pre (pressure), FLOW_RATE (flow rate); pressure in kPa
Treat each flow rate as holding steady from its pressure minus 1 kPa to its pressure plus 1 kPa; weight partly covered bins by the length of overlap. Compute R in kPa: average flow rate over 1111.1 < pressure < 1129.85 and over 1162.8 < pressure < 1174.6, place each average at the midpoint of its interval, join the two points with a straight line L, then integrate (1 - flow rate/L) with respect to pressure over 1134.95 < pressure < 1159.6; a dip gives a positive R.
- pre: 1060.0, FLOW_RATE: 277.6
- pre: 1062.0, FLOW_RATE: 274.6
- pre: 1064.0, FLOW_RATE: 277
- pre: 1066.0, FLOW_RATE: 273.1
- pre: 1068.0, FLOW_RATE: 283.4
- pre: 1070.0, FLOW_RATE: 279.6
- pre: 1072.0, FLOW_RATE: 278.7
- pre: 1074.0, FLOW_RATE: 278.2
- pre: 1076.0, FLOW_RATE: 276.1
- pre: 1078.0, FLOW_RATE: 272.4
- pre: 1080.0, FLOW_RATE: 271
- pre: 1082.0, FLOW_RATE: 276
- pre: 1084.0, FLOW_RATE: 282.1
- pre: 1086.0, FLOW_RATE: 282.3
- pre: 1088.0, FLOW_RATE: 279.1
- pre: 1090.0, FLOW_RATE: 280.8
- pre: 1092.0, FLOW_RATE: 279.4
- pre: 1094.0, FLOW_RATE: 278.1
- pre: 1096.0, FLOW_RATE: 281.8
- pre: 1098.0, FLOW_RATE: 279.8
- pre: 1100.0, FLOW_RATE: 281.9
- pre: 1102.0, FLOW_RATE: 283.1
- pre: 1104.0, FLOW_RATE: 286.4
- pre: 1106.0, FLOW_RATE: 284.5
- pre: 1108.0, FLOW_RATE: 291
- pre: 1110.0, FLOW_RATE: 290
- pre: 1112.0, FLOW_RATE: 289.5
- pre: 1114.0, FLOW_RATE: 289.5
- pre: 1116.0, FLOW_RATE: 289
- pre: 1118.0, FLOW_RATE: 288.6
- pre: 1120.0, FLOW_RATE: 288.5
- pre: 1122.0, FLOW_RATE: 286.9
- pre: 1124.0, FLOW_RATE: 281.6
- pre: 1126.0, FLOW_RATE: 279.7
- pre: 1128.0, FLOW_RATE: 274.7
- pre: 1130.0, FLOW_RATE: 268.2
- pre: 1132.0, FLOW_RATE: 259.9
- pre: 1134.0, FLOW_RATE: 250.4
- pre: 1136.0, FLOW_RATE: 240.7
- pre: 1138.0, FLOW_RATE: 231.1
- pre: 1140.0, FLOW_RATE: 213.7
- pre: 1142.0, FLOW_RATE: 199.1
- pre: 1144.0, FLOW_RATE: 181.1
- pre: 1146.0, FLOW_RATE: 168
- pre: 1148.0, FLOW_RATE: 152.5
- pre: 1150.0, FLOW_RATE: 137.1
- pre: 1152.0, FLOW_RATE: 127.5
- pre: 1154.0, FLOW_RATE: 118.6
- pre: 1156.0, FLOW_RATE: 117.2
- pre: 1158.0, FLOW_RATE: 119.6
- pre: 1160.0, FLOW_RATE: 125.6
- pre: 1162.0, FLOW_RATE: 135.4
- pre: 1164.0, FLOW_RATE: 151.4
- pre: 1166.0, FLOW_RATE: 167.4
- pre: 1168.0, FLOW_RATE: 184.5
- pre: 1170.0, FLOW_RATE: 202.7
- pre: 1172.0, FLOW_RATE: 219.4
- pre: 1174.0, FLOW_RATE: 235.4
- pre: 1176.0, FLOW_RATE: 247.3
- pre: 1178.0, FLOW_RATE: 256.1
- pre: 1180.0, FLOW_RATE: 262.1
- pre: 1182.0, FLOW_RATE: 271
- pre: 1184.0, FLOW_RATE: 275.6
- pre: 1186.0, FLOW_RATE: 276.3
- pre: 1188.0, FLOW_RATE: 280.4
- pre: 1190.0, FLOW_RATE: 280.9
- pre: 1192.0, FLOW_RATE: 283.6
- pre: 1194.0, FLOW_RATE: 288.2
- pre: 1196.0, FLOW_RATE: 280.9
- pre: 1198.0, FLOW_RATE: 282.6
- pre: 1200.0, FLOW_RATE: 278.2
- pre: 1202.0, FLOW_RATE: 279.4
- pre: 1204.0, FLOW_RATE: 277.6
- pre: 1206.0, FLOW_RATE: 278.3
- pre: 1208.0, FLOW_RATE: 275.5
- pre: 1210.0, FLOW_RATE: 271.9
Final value 7.2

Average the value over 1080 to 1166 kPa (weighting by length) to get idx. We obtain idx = 238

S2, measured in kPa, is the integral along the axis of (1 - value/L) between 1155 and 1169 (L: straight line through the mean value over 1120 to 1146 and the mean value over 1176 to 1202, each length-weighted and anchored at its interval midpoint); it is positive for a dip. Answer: 6.3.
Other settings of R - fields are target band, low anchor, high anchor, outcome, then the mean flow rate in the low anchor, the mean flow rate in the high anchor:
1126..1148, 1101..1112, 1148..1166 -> -3.7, 287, 132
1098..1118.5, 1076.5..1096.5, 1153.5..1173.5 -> -3.7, 278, 157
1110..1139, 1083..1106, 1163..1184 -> -1.6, 281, 222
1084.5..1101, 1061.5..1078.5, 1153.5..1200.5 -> -0.9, 277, 223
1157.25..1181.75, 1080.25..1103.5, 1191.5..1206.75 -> 7.5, 280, 281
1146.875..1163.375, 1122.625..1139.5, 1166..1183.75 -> 7.7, 260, 233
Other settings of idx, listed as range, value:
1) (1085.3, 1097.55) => 280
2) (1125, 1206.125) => 223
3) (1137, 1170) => 159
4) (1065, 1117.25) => 281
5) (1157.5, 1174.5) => 171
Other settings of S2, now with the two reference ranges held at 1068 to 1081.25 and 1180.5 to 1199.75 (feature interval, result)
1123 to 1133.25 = 0.2 kPa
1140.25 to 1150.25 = 3.8 kPa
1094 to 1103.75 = -0.2 kPa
